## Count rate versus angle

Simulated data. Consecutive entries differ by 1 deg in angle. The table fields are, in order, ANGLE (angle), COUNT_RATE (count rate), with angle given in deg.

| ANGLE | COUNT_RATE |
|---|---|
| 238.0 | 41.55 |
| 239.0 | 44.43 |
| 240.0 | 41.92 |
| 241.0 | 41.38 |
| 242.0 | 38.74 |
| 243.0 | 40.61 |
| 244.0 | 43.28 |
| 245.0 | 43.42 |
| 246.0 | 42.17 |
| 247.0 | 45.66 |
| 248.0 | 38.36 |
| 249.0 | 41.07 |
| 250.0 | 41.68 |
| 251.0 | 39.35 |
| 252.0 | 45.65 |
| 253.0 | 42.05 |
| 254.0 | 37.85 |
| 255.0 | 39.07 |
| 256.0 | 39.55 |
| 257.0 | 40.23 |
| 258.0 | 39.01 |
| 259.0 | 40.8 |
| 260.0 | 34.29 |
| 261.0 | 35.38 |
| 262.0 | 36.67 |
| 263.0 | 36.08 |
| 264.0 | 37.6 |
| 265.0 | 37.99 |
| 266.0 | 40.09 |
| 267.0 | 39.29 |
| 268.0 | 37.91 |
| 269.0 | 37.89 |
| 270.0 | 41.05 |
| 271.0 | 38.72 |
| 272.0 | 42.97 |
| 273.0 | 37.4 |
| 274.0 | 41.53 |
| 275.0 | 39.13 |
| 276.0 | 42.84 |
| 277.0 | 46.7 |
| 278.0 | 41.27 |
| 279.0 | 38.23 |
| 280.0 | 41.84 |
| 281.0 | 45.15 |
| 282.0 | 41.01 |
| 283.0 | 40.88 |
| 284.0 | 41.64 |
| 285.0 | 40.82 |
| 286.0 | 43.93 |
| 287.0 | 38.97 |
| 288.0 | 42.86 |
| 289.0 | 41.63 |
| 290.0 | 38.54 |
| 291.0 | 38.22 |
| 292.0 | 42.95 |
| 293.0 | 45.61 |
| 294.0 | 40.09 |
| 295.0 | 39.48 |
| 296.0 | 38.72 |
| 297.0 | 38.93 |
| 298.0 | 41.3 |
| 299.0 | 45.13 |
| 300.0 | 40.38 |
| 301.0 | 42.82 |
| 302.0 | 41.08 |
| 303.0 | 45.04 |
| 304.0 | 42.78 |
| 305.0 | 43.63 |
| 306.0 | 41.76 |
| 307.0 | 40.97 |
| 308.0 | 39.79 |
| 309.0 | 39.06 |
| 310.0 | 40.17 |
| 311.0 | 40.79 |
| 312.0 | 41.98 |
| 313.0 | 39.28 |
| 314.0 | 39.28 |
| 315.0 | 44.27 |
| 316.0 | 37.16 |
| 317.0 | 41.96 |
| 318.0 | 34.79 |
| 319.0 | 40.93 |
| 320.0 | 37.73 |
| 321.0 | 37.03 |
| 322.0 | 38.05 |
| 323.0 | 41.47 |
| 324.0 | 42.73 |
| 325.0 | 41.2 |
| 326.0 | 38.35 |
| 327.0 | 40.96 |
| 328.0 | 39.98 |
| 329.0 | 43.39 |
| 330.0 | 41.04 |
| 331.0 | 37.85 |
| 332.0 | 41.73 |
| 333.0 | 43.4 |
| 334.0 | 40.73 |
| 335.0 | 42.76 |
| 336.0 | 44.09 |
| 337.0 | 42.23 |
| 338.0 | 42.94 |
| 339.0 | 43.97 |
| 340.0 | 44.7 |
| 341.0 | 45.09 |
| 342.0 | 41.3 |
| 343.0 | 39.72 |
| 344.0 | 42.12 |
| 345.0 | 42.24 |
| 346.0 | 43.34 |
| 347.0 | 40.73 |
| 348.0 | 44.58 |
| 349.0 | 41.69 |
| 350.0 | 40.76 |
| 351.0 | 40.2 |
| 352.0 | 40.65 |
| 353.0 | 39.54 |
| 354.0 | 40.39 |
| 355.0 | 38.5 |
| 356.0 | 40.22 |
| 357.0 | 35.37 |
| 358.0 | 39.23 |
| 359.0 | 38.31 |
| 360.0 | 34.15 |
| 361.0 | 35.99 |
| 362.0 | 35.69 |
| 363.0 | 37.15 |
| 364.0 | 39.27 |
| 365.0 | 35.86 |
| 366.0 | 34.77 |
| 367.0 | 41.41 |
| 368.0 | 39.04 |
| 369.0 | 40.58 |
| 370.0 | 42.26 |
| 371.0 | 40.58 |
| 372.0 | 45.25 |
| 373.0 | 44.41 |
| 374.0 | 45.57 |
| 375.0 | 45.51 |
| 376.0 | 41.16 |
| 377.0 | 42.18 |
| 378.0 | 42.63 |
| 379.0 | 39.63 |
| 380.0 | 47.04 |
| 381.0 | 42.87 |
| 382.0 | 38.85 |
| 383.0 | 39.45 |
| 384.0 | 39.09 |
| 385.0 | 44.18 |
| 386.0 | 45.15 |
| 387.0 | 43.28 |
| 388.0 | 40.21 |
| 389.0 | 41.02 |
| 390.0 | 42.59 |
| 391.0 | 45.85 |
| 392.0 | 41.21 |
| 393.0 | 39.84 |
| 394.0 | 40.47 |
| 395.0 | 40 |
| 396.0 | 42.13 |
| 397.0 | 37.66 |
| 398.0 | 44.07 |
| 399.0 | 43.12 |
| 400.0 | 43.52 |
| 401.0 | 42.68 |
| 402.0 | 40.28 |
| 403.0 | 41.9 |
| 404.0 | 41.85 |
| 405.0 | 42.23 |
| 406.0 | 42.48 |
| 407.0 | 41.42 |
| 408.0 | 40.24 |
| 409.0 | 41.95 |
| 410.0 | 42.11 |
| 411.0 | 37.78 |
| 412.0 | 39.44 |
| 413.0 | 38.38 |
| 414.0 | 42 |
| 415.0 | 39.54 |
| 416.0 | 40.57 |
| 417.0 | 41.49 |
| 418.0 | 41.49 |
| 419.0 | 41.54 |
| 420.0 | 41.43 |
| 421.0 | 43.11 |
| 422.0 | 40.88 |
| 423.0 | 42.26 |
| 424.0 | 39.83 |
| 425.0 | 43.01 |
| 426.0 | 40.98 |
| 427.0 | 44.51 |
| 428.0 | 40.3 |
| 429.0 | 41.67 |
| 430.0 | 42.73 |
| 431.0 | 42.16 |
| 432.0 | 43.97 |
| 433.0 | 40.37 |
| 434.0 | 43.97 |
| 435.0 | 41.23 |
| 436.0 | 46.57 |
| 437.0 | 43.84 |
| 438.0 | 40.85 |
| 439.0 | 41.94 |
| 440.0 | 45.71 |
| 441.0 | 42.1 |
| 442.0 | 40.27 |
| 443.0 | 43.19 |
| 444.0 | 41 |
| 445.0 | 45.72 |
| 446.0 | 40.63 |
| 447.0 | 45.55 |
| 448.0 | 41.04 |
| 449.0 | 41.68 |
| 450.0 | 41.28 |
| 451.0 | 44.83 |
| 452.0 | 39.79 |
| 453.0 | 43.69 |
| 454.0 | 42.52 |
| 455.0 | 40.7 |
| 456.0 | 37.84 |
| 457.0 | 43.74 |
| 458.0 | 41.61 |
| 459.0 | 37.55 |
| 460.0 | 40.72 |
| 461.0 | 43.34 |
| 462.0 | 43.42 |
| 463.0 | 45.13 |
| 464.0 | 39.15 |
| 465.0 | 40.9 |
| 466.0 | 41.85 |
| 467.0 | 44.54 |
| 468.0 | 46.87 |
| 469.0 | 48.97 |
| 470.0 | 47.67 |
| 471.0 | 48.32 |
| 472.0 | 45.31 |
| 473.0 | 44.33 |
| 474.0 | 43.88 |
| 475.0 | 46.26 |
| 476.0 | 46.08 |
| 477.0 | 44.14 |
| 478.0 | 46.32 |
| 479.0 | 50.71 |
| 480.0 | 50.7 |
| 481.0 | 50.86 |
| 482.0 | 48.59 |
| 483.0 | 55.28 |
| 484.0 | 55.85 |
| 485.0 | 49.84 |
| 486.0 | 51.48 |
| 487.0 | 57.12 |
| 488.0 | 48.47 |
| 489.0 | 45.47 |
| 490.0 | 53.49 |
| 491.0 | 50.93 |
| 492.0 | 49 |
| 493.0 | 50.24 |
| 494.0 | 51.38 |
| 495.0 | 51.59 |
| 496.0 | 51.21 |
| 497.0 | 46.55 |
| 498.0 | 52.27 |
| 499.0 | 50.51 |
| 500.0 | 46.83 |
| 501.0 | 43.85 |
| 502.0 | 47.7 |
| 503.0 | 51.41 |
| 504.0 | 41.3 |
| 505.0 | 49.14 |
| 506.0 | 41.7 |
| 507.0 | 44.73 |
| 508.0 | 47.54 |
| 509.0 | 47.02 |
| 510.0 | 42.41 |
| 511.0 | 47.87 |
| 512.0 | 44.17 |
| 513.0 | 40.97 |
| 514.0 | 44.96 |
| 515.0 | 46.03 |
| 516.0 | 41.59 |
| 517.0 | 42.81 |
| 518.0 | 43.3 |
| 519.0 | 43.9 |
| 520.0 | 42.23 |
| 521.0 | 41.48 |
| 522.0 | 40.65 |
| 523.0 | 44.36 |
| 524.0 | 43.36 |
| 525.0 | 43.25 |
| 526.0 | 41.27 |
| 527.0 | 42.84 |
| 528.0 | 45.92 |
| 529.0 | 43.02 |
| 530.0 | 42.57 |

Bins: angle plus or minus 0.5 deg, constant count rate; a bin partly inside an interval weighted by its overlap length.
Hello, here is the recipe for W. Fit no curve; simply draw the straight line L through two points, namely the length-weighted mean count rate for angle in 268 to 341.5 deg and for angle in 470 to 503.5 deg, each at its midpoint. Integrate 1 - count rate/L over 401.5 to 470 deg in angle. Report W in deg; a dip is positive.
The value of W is 7.2 deg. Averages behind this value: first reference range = 41.1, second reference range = 49.2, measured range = 42.1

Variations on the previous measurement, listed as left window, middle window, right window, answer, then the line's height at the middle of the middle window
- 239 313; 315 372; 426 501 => 2.8 deg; 42.4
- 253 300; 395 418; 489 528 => 1.2 deg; 43.4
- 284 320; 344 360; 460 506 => 1.0 deg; 42.9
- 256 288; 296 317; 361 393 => -0.4 deg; 40.4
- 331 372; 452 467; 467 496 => 1.9 deg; 47.7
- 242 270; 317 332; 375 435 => 0.3 deg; 40.6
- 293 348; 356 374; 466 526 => 1.6 deg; 42.7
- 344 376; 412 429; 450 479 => 0.4 deg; 42.2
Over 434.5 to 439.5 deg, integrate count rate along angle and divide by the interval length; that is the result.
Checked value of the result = 42.9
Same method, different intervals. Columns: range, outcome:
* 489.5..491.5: 52.2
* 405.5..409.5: 41.5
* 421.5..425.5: 41.5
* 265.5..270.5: 39.2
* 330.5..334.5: 40.9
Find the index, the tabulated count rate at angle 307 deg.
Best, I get 40.97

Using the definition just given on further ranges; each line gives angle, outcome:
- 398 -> 44.07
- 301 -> 42.82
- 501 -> 43.85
